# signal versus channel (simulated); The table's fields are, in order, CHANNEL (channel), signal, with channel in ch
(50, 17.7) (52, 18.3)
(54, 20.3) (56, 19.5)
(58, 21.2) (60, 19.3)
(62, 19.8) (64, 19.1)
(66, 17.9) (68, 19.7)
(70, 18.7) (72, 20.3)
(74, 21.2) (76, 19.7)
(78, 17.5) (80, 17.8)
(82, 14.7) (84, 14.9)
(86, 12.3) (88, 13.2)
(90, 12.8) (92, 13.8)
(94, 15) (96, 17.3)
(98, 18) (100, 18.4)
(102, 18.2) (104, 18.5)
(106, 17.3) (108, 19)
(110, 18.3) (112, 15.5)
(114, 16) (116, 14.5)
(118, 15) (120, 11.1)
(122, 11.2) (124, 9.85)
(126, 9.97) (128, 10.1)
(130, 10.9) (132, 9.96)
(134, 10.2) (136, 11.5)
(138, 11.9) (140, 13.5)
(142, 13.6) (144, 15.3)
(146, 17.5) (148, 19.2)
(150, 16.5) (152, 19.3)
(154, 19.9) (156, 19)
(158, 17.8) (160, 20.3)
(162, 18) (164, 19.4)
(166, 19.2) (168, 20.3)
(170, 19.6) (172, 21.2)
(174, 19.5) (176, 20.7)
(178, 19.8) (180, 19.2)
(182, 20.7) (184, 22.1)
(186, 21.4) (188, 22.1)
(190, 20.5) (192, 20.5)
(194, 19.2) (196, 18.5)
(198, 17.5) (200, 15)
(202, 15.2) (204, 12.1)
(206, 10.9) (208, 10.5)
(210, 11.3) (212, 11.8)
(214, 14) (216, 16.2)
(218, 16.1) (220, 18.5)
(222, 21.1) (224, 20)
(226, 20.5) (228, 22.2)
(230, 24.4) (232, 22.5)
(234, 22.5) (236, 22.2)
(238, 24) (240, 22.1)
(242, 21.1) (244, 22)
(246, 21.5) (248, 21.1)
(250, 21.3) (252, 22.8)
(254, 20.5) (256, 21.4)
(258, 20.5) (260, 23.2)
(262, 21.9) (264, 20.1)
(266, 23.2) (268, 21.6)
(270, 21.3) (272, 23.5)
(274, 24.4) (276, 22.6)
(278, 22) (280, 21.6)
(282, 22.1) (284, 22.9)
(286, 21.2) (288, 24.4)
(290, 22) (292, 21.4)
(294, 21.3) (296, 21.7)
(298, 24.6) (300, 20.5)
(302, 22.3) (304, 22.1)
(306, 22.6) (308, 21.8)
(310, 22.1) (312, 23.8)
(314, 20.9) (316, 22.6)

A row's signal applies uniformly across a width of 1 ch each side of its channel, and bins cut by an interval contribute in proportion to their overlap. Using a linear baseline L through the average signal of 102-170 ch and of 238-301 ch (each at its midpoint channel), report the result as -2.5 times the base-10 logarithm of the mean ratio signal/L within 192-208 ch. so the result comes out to 0.20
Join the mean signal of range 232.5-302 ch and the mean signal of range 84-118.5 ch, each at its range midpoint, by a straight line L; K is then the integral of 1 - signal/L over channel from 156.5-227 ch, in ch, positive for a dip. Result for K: 4.5 ch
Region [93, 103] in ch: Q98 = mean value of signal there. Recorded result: 17.4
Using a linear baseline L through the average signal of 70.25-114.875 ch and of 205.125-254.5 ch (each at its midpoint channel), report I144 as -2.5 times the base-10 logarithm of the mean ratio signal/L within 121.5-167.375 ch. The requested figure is 0.18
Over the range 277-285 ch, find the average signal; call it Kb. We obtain 22.1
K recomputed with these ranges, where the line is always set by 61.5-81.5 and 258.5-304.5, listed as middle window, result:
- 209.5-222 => 3.5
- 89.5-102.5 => 2.1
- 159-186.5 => 0.7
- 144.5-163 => 1.6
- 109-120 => 2.4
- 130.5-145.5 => 5.7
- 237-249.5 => -0.2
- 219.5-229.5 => 0.3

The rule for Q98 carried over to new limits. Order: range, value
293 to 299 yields 22.5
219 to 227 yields 20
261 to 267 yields 21.7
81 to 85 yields 14.8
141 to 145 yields 14.4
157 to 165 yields 18.9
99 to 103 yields 18.3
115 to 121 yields 13.5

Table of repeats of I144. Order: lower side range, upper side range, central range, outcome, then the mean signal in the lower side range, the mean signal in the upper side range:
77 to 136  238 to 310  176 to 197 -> -0.13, 14.5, 22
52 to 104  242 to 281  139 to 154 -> 0.16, 17.7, 21.9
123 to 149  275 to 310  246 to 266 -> -0.08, 12.6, 22.2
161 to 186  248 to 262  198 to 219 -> 0.46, 20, 21.6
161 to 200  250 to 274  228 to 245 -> -0.07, 19.8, 21.9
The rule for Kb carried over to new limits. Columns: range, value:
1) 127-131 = 10.5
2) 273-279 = 23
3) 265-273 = 22.4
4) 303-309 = 22.2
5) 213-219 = 15.4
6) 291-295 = 21.4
